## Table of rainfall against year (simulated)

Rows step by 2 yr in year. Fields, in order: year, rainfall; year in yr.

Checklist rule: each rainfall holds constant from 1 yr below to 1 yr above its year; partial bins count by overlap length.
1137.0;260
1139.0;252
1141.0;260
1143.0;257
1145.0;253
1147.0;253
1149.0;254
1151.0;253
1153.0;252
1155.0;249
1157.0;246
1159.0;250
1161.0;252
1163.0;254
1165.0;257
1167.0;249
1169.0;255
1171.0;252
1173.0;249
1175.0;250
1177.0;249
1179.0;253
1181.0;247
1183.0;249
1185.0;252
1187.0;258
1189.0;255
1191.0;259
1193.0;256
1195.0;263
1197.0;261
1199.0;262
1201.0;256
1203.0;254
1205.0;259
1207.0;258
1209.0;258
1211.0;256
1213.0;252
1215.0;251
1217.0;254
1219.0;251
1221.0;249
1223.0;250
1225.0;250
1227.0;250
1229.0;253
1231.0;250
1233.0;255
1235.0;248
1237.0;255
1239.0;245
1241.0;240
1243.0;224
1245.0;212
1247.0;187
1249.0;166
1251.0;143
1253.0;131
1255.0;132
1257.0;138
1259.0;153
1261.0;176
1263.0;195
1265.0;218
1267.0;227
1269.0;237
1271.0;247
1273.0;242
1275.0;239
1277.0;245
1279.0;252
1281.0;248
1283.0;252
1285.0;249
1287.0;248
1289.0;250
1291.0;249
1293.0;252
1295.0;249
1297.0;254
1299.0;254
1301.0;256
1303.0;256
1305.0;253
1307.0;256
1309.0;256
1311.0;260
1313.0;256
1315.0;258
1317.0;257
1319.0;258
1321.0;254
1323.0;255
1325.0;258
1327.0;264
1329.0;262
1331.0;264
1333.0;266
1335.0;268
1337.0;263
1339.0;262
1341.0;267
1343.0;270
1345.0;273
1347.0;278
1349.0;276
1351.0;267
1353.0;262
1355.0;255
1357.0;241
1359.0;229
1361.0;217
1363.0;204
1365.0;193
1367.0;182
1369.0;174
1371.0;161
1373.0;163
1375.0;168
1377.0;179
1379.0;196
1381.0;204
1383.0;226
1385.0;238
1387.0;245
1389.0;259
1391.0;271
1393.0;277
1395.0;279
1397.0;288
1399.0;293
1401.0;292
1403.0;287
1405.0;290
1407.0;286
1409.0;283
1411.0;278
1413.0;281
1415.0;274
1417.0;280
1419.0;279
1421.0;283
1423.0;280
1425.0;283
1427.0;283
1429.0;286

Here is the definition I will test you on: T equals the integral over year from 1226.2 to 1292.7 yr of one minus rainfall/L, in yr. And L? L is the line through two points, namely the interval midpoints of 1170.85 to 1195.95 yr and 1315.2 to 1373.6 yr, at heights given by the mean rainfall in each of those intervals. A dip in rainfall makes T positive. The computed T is 7.6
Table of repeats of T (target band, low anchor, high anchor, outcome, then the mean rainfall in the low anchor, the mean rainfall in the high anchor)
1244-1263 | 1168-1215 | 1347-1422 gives 6.80 yr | 255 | 245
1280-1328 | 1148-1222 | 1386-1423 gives 2.38 yr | 254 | 279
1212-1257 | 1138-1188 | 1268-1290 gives 4.65 yr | 252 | 246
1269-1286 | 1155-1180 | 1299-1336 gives 0.69 yr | 251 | 259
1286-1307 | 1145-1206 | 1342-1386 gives -1.79 yr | 254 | 221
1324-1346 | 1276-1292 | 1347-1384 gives -3.78 yr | 249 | 213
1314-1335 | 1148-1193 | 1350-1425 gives -1.07 yr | 252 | 245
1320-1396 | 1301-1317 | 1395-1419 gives 8.77 yr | 256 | 284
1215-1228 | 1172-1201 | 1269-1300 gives 0.08 yr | 255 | 248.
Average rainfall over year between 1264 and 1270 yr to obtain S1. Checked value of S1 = 227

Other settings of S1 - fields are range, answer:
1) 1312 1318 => 257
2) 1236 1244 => 241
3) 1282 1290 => 250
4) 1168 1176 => 252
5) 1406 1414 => 282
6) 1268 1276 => 241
